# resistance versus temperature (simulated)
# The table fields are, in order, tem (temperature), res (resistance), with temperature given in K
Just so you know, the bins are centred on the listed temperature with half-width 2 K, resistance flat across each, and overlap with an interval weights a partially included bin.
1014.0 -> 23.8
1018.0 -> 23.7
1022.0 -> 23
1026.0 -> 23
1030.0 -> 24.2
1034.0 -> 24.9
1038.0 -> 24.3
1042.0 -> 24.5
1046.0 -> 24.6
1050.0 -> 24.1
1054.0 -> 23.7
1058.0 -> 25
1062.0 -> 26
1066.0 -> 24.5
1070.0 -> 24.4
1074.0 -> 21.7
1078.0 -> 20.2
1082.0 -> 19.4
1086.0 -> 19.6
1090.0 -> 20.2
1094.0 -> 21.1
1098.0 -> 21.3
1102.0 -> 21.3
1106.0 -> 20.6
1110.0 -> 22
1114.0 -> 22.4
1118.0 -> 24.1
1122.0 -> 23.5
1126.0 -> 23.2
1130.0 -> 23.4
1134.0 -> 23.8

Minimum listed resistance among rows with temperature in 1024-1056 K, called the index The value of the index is 23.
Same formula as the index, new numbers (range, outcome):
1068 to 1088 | 19.4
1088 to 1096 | 20.2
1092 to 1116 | 20.6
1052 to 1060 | 23.7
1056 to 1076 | 21.7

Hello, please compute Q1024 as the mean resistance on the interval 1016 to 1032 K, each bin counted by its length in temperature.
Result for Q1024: 23.5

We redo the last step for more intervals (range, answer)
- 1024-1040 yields 24.1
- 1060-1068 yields 25.2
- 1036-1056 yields 24.2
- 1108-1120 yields 22.8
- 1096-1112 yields 21.3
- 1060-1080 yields 23.4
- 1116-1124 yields 23.8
